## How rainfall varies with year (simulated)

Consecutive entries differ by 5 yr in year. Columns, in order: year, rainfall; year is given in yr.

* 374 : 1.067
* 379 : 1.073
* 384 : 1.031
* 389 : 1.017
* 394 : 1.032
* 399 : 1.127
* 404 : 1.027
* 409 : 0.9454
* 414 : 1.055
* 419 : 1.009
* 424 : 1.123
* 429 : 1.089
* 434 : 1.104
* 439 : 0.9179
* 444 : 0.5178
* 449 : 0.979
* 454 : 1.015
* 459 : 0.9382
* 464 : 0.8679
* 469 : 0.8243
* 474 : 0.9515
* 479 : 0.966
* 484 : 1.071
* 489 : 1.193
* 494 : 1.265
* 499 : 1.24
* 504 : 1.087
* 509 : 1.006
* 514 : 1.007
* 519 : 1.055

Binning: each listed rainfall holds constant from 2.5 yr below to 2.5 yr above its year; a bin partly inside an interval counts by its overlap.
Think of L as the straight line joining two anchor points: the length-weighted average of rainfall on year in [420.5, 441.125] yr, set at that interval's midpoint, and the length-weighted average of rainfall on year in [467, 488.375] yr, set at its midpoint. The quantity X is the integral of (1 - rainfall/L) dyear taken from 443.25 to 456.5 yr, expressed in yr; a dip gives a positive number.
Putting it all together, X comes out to 1.9 yr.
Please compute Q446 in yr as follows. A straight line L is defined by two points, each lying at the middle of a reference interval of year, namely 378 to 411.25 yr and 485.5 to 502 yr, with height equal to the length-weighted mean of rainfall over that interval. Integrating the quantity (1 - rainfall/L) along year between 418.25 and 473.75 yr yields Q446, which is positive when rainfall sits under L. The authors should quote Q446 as 9.1 yr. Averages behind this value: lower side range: 1.04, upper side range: 1.22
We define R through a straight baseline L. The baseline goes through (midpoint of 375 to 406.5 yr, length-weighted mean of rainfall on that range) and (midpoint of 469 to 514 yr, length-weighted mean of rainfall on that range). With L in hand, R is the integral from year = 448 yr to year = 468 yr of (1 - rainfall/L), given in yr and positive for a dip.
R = 2.4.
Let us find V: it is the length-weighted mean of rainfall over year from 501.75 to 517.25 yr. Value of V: 1.03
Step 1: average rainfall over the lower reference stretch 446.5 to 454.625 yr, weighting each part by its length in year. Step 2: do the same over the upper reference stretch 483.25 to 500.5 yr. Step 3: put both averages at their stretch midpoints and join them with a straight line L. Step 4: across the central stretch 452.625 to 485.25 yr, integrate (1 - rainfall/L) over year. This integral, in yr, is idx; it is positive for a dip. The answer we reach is 4.33 yr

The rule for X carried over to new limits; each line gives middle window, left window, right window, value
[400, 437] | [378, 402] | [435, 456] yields -3.6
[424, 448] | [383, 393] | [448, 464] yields 1.1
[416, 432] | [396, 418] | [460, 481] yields -1.2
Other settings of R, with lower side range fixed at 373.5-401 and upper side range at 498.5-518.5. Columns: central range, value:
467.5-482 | 1.9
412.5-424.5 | 0.1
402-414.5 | 0.7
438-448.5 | 3.2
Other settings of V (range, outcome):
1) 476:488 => 1.04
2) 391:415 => 1.04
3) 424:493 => 0.969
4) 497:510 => 1.12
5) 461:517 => 1.04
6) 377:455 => 1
